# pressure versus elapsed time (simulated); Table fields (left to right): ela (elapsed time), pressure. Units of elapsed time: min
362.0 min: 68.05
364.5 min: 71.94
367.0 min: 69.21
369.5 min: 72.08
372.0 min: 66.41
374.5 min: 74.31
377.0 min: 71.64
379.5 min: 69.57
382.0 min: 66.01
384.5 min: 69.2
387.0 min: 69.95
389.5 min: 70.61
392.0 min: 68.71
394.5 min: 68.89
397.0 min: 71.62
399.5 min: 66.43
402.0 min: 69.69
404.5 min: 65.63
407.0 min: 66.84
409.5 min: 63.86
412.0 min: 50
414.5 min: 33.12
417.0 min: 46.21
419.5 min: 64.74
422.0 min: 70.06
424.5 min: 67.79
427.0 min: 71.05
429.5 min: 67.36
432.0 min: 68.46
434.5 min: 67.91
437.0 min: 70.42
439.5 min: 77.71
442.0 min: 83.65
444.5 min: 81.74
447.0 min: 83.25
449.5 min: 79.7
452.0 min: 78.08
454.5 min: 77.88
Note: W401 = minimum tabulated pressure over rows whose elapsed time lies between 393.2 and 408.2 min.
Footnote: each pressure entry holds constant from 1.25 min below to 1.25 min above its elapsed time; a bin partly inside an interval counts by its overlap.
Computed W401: 65.63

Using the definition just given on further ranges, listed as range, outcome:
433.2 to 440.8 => 67.91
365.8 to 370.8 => 69.21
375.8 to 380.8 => 69.57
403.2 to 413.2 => 50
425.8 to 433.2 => 67.36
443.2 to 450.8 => 79.7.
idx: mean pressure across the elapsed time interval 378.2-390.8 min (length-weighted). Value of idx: 69.1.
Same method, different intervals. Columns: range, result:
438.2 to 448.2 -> 81.5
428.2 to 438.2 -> 68.5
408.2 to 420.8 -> 51.7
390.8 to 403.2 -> 69.1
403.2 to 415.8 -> 55.9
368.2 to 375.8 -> 70.9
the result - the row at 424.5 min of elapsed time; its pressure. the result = 67.79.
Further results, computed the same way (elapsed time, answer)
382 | 66.01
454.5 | 77.88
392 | 68.71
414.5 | 33.12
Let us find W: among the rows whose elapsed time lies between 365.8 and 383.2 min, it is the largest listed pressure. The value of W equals 74.31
